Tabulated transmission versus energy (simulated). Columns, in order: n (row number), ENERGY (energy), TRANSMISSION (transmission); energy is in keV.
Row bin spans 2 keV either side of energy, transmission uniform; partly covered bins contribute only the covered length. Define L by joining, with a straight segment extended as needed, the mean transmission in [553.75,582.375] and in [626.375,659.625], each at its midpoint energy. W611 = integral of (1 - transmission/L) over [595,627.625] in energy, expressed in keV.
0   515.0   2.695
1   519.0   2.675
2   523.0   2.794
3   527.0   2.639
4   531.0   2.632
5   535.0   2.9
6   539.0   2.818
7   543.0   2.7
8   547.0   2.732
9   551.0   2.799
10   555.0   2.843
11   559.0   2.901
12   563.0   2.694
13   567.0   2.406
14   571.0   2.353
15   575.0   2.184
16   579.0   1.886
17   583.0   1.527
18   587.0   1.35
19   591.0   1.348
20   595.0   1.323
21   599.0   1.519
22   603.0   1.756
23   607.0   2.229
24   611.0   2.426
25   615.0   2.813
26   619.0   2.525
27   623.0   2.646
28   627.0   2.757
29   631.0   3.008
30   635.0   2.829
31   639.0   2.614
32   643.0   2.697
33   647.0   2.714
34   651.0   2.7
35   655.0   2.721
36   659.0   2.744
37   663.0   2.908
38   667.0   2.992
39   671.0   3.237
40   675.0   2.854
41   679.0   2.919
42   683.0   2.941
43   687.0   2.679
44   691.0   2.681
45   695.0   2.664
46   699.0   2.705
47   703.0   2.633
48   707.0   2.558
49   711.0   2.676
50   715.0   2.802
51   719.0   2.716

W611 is 4.5 keV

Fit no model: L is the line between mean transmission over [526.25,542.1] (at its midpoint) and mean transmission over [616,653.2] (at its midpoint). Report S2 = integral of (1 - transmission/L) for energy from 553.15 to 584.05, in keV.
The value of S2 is 4.2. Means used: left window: 2.75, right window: 2.72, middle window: 2.37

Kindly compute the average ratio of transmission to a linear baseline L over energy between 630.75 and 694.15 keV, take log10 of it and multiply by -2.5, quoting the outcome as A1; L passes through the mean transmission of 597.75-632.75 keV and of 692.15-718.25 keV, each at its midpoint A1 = -0.11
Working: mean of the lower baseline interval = 2.42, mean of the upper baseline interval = 2.68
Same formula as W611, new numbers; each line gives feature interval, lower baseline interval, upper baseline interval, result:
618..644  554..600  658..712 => -3.48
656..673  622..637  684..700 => -1.26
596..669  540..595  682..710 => -2.64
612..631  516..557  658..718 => 0.50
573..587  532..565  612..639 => 4.95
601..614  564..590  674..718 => -0.18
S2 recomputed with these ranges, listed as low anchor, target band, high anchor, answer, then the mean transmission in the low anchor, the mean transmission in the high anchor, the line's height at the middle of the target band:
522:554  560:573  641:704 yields 1.16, 2.75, 2.8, 2.76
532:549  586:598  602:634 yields 5.82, 2.78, 2.55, 2.63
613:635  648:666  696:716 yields -0.38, 2.76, 2.67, 2.72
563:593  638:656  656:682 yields -0.02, 1.92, 2.93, 2.69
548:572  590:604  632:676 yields 6.45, 2.68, 2.82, 2.74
